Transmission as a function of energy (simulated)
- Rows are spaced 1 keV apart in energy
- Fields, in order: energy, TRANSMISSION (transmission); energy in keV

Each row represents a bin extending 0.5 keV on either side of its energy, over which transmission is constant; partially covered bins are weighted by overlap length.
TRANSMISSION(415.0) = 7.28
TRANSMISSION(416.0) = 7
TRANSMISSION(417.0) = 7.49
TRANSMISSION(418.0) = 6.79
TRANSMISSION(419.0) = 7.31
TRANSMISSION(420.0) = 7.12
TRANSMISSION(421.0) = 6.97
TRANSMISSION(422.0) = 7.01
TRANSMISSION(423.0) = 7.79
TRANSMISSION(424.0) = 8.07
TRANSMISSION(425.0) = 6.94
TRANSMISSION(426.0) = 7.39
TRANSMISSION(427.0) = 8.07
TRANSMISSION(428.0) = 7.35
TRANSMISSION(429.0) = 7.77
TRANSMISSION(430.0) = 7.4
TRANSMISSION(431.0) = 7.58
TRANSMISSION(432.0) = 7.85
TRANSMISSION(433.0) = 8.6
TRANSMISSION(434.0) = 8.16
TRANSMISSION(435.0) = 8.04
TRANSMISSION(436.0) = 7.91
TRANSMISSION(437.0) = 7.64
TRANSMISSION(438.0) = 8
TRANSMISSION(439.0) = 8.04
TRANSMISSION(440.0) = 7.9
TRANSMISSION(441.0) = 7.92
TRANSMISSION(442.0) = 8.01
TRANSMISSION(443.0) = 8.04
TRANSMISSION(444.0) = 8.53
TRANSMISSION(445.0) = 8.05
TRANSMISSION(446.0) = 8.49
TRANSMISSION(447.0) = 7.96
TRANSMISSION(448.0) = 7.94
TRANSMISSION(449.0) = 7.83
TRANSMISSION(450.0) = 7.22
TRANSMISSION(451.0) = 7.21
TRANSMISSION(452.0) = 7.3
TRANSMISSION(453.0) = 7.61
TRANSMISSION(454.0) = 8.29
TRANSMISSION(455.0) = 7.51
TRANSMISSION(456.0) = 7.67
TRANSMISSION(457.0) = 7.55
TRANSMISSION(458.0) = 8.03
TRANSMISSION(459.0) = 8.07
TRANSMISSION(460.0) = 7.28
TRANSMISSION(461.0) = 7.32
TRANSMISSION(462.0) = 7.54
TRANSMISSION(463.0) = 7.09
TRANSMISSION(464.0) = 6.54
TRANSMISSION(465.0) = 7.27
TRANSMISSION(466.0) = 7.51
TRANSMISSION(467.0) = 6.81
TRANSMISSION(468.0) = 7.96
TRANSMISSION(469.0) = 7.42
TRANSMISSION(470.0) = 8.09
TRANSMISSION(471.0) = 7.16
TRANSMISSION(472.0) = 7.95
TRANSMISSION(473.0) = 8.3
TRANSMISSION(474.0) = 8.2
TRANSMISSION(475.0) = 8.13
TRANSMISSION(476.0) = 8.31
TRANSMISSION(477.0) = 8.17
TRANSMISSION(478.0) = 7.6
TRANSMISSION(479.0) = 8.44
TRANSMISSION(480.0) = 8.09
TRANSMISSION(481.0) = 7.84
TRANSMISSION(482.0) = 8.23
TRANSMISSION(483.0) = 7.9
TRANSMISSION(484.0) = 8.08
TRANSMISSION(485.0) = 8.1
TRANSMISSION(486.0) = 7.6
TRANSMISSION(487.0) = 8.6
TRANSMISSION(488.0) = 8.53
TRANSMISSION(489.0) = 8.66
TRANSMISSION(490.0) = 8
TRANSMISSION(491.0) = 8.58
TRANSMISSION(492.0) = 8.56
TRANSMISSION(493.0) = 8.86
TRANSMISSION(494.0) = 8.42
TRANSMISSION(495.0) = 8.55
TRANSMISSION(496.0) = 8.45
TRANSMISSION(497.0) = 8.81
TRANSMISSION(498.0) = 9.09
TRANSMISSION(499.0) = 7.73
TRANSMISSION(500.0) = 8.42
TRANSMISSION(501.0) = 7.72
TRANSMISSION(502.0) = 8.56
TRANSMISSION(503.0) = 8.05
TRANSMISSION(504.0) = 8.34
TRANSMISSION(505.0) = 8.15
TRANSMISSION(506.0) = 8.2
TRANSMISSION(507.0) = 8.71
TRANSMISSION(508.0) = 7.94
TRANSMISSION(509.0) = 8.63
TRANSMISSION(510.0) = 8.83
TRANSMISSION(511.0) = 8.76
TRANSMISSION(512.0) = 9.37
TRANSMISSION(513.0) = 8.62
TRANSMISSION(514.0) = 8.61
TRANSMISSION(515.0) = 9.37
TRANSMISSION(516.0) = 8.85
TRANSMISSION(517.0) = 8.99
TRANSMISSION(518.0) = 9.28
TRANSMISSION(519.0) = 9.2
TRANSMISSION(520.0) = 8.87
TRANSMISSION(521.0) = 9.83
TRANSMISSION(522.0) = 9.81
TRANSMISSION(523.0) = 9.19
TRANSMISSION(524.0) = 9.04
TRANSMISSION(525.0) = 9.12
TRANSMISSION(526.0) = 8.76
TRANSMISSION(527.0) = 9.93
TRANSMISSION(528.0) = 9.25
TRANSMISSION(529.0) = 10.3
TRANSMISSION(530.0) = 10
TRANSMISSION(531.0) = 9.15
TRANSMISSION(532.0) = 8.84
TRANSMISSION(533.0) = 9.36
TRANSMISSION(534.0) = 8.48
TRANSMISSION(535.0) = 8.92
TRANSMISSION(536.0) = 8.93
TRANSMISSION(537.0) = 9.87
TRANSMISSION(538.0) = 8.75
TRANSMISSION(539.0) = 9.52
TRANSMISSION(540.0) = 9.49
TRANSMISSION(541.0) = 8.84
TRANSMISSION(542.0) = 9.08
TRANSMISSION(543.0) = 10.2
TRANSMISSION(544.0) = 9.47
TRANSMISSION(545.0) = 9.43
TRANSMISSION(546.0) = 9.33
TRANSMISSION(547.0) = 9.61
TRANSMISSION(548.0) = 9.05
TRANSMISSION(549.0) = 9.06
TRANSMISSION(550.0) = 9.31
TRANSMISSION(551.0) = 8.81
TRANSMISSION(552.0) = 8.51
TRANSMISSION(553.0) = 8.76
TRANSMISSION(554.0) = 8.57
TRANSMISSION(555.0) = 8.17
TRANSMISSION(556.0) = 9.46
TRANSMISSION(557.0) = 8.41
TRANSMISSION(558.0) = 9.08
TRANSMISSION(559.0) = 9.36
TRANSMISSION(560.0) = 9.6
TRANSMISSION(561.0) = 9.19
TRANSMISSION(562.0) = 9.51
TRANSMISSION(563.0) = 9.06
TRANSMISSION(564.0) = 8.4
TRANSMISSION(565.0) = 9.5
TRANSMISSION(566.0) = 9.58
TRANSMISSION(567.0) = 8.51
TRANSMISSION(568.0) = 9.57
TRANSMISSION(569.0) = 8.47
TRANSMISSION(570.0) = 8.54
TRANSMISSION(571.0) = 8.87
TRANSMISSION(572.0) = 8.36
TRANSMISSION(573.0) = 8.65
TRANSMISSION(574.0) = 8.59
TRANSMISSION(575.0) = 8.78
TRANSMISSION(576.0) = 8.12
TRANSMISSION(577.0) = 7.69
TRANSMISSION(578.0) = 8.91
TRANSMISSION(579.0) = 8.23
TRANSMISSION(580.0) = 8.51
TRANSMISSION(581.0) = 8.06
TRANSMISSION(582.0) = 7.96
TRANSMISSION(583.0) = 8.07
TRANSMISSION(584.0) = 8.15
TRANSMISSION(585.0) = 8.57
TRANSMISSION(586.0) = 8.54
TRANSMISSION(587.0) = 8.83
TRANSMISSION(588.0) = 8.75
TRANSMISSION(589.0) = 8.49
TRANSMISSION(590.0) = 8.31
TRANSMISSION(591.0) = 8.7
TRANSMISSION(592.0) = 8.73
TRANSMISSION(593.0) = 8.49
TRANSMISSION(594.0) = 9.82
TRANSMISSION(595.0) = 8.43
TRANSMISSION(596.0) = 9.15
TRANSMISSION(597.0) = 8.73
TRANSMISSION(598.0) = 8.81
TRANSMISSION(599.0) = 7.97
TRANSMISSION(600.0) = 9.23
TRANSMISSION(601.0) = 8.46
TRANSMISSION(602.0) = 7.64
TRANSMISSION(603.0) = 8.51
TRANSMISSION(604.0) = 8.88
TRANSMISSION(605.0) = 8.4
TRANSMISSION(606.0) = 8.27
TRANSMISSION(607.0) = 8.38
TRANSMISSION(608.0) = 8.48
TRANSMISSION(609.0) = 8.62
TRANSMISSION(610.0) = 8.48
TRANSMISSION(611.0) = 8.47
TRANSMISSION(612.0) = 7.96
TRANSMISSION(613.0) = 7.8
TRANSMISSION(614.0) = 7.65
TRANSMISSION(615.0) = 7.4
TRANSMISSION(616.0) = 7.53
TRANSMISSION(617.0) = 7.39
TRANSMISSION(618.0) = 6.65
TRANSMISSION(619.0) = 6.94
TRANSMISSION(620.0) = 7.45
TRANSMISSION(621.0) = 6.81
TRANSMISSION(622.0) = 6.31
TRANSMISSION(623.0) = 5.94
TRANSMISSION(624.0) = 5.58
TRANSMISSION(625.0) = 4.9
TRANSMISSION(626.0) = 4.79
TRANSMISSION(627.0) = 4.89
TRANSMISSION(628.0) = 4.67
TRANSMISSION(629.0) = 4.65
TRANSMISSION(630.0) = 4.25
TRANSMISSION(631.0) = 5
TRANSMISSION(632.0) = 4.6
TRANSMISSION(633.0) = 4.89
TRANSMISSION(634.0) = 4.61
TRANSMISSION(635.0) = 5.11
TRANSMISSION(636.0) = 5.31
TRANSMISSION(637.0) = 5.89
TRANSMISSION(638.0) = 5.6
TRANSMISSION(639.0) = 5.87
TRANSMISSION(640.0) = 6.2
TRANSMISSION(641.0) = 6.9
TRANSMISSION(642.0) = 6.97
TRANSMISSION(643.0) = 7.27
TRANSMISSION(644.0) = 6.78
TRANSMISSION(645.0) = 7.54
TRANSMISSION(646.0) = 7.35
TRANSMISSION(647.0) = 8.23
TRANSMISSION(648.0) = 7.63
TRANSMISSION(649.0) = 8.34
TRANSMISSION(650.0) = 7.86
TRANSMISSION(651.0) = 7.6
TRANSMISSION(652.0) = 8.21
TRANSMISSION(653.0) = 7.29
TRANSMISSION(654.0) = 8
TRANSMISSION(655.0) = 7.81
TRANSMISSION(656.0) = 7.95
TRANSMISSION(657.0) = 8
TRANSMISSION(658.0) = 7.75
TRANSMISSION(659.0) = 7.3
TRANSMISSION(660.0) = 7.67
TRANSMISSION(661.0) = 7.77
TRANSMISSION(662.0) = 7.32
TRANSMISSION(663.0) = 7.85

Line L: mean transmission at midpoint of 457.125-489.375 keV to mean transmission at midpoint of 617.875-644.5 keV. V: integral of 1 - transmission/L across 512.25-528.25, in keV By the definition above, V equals -4.4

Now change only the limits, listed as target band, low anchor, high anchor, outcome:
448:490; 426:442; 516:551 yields 2.94 keV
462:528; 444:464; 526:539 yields 1.17 keV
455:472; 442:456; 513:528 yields 1.34 keV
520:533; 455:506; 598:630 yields -2.81 keV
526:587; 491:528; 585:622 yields -3.21 keV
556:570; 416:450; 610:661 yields -3.99 keV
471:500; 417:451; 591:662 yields -2.53 keV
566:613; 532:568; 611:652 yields -4.44 keV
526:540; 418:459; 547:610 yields -1.56 keV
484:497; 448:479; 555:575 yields -0.67 keV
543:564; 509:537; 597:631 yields -1.44 keV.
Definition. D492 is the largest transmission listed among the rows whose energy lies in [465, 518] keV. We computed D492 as 9.37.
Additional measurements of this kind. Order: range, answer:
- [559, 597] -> 9.82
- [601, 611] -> 8.88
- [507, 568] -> 10.3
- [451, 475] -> 8.3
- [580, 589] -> 8.83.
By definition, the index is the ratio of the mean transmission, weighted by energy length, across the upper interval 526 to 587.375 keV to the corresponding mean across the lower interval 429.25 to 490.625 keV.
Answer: 1.14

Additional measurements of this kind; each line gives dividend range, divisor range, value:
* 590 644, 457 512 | 0.87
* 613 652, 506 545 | 0.69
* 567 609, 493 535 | 0.96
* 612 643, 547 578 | 0.68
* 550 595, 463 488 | 1.11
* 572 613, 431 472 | 1.10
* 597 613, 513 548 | 0.91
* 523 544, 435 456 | 1.18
